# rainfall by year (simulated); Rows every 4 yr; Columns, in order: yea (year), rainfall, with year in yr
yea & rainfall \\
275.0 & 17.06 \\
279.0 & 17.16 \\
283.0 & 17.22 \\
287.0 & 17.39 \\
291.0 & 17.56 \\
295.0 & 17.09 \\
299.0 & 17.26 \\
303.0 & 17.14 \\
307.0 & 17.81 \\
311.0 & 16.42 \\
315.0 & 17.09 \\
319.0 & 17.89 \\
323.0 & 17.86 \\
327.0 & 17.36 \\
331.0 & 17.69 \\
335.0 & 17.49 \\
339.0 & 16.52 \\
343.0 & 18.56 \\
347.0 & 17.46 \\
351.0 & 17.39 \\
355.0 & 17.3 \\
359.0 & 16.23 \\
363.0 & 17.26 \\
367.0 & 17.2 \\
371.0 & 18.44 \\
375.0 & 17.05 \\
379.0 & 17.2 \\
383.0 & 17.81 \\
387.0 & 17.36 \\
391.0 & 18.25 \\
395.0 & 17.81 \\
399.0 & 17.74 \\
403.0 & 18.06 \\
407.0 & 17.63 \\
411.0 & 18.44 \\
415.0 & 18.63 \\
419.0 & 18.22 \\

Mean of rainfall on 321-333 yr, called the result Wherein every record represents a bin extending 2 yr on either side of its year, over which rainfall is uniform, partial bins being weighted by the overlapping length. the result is 17.6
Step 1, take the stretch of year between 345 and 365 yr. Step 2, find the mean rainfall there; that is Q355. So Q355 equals 17.1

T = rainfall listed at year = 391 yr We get 18.25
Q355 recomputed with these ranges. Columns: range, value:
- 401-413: 18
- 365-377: 17.6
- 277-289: 17.3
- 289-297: 17.3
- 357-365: 16.7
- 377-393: 17.7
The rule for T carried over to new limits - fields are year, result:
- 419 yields 18.22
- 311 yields 16.42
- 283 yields 17.22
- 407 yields 17.63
